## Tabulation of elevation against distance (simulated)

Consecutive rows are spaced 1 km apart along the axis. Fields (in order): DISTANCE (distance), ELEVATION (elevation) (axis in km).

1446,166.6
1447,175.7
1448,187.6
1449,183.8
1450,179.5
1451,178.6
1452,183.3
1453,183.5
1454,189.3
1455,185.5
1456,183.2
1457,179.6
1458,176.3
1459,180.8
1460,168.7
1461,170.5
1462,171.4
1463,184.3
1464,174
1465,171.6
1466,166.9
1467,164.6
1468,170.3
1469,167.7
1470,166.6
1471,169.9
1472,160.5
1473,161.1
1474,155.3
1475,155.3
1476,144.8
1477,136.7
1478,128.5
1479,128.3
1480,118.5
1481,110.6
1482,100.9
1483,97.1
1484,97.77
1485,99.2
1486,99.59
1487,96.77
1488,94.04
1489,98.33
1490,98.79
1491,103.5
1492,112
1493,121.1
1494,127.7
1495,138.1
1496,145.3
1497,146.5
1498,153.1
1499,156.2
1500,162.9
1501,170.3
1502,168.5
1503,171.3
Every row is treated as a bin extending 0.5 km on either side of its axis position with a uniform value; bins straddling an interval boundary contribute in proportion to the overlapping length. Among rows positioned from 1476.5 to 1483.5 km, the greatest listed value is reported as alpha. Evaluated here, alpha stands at 136.7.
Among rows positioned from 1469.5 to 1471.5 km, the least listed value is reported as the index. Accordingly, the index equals 166.6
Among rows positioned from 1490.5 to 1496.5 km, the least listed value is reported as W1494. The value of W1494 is 103.5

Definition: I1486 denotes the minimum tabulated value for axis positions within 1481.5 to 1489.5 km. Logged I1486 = 94.04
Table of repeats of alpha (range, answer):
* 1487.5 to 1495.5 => 138.1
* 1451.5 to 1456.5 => 189.3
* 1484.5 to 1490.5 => 99.59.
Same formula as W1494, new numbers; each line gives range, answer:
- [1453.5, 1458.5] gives 176.3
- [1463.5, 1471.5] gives 164.6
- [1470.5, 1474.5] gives 155.3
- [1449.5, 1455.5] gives 178.6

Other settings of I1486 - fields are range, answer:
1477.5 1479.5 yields 128.3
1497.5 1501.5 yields 153.1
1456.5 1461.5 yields 168.7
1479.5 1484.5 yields 97.1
